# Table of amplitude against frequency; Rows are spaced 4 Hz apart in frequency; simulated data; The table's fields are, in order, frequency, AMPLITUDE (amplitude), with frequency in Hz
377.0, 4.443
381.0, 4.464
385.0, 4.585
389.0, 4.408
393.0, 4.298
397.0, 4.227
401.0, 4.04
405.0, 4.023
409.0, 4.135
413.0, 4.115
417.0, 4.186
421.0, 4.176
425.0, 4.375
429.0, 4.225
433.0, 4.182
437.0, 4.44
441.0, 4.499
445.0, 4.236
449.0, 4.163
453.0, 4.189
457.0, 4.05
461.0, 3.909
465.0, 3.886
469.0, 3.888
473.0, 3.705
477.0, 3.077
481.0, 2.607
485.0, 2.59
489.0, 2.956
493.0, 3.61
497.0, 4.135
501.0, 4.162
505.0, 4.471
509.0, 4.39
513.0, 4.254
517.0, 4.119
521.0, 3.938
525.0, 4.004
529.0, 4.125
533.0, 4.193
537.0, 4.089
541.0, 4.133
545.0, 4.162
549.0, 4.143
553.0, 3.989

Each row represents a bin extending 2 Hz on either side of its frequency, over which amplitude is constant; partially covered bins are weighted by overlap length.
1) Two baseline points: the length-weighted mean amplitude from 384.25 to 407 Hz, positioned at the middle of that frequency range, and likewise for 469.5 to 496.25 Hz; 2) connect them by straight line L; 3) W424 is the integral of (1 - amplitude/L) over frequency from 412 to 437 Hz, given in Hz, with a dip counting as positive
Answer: -2.2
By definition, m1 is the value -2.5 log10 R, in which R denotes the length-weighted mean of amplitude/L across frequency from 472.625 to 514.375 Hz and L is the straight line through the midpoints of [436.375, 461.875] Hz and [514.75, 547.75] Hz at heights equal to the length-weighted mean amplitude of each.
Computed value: 0.15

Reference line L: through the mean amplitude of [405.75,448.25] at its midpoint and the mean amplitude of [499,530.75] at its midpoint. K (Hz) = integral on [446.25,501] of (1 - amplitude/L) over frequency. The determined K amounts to 7.6 Hz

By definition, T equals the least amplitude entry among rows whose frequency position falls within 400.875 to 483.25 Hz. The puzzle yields 2.607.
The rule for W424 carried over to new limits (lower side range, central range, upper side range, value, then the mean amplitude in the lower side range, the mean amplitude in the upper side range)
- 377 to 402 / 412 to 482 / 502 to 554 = 4.32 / 4.36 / 4.16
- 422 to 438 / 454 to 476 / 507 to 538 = 1.92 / 4.29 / 4.14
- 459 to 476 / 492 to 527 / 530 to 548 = -1.17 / 3.8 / 4.14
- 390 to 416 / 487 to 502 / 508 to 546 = 1.64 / 4.15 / 4.13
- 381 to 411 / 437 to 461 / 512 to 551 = -0.09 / 4.26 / 4.11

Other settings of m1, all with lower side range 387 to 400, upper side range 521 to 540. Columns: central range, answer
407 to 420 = 0.03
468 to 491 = 0.32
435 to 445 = -0.05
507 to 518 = -0.04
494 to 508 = -0.02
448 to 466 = 0.04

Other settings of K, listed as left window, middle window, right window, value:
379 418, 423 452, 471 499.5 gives -3.8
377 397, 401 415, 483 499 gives 0.4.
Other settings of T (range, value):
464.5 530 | 2.59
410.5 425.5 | 4.115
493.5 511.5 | 4.135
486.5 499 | 2.956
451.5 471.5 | 3.886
